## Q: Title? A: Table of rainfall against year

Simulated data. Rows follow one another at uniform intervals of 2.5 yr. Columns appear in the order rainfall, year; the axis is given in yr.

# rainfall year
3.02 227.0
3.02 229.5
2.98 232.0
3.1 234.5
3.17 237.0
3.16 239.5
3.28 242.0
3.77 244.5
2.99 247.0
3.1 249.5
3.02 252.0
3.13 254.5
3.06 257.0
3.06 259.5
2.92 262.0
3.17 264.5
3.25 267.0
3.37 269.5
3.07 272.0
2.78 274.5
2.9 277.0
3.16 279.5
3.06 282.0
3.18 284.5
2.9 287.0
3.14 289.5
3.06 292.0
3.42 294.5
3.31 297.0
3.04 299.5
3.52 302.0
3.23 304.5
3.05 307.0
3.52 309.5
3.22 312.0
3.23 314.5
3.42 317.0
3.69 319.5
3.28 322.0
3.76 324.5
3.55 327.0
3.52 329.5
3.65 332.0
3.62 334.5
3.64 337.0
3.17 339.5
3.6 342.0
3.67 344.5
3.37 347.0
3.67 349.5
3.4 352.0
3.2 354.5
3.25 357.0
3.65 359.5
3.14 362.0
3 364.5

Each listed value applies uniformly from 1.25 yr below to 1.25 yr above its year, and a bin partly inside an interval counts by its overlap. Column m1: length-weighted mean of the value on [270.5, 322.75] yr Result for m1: 3.2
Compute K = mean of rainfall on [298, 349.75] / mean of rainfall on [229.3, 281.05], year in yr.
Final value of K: 1.10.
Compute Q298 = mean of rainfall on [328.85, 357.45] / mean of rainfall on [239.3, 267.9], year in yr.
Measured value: 1.10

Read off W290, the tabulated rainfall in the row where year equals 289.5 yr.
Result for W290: 3.14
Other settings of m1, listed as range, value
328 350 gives 3.54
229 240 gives 3.09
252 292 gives 3.07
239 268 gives 3.16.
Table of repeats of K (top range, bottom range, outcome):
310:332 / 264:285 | 1.12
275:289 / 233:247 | 0.93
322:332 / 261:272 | 1.13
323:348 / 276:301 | 1.14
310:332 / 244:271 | 1.10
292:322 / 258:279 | 1.08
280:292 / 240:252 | 0.95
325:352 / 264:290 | 1.15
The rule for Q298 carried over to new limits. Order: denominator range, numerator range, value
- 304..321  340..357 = 1.03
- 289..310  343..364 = 1.05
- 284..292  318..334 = 1.17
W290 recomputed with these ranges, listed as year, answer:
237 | 3.17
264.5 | 3.17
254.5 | 3.13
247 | 2.99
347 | 3.37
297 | 3.31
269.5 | 3.37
